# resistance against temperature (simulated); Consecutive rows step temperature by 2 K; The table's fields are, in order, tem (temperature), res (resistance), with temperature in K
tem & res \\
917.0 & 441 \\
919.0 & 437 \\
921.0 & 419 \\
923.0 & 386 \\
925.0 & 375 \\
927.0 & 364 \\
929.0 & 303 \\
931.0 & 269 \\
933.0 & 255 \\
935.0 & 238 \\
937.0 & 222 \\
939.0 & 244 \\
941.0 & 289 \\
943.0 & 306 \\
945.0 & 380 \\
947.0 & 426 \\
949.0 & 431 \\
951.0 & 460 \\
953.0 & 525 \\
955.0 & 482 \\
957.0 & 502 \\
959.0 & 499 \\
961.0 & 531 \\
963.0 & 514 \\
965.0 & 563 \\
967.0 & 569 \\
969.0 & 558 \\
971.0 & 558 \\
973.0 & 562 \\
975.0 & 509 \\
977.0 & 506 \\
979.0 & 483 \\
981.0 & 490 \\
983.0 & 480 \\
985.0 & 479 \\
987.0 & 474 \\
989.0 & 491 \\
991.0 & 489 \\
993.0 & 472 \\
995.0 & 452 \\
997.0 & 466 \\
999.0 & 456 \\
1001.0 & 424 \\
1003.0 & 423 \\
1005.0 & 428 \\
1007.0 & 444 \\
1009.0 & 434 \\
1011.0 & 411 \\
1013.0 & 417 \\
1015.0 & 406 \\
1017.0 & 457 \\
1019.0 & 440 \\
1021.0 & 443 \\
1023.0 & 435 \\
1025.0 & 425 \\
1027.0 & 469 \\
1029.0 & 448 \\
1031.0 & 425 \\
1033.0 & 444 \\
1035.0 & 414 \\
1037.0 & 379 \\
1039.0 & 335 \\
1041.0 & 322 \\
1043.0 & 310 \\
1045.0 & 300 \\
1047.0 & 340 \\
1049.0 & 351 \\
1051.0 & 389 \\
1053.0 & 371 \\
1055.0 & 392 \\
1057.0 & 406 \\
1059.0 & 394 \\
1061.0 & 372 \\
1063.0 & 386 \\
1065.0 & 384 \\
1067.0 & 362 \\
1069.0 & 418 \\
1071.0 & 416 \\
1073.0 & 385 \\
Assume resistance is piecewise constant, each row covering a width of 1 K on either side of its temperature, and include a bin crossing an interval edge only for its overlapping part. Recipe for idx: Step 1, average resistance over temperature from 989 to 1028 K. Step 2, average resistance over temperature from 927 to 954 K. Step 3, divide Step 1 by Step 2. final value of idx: 1.32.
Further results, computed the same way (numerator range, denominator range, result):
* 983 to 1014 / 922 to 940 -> 1.53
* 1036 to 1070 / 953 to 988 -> 0.71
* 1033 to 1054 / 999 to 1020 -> 0.83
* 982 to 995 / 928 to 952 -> 1.50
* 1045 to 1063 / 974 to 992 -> 0.76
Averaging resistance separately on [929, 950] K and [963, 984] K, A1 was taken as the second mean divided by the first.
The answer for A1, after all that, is 1.72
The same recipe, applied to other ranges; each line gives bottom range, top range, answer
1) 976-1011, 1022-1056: 0.83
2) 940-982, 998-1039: 0.89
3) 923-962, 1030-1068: 1.00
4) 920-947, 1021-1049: 1.23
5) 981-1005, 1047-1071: 0.83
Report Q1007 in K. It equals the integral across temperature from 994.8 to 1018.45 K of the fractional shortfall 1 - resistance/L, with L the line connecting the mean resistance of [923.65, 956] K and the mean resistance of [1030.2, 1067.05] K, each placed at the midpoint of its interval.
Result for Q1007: -4.6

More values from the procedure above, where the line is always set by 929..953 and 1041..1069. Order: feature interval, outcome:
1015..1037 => -4.9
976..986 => -4.3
